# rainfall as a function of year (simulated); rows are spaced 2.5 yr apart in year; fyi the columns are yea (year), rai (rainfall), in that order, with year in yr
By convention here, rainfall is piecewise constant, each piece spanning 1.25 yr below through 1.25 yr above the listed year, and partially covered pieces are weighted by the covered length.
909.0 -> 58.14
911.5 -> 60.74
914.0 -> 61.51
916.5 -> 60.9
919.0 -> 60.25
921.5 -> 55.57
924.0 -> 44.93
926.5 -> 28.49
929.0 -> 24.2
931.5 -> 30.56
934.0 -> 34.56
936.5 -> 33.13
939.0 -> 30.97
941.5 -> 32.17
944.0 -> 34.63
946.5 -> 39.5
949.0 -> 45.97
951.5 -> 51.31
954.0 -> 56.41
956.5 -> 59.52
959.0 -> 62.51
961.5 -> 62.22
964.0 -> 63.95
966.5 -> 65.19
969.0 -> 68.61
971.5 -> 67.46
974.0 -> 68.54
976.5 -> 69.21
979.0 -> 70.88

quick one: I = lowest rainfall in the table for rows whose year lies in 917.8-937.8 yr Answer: 24.2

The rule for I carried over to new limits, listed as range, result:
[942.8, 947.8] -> 34.63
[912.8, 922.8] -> 55.57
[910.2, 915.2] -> 60.74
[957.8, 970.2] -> 62.22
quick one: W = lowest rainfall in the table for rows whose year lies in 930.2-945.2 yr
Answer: 30.56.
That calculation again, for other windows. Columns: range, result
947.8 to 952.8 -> 45.97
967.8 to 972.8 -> 67.46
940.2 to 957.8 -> 32.17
